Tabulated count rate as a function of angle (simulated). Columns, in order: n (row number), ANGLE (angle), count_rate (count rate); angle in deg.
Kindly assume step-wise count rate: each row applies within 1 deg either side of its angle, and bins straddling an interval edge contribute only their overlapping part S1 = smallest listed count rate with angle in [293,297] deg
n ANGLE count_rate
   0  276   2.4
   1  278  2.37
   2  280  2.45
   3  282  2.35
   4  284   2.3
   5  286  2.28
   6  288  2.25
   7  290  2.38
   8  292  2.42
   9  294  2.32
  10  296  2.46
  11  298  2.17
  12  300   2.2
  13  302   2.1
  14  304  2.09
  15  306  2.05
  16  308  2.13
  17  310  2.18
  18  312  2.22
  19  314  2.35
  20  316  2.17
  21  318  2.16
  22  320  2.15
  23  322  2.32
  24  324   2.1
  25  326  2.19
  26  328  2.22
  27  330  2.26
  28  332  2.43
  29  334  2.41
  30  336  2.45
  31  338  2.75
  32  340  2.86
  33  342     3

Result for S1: 2.32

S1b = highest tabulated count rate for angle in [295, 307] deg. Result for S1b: 2.46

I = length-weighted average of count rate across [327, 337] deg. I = 2.35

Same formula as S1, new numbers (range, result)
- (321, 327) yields 2.1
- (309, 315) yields 2.18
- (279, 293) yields 2.25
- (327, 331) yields 2.22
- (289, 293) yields 2.38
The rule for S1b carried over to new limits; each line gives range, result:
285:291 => 2.38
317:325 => 2.32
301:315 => 2.35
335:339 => 2.75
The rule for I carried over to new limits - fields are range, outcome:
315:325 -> 2.18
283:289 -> 2.28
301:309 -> 2.09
